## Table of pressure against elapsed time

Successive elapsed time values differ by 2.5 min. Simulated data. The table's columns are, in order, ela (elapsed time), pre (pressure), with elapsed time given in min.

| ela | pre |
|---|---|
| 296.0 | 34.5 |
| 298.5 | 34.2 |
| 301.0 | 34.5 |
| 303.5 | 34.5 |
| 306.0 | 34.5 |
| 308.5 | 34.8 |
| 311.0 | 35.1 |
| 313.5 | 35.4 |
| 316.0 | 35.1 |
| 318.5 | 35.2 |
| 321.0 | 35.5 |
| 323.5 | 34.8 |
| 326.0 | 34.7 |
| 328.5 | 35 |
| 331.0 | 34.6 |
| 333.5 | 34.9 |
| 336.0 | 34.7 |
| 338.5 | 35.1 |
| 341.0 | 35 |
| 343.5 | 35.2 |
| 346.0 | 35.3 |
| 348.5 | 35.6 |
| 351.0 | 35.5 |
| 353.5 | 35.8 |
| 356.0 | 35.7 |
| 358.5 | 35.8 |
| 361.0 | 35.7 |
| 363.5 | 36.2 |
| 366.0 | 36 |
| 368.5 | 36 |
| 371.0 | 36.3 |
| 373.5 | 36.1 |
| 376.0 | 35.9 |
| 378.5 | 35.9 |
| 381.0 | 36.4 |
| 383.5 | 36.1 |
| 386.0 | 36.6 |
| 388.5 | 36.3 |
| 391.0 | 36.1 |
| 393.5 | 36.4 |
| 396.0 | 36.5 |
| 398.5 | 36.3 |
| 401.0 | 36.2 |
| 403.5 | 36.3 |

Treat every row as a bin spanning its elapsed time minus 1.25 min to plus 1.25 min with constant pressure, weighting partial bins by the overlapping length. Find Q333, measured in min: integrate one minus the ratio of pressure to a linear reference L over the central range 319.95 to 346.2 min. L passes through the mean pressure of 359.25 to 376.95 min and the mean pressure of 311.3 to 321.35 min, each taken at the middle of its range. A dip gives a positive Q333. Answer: 0.40 min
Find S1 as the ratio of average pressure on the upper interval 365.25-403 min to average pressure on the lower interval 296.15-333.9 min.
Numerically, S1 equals 1.0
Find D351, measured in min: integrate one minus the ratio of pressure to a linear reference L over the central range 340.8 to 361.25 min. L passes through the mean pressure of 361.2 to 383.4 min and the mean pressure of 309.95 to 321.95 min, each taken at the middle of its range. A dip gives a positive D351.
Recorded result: 0.1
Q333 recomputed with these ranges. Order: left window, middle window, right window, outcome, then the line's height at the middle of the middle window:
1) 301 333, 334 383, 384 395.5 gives 0.1 min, 35.7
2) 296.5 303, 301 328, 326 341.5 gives -0.3 min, 34.6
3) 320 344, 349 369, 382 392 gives -0.1 min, 35.6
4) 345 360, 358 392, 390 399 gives -0.1 min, 36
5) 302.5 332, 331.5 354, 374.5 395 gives 0.1 min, 35.4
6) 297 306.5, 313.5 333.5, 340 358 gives -0.1 min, 34.9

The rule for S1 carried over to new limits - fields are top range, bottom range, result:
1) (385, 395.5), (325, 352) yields 1.04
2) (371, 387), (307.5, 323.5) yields 1.03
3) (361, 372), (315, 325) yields 1.03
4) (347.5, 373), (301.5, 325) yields 1.03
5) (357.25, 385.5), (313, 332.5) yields 1.03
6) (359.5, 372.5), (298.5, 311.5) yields 1.04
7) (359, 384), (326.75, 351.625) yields 1.03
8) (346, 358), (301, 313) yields 1.03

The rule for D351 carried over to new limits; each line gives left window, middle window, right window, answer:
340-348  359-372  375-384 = -0.10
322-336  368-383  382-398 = -0.06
